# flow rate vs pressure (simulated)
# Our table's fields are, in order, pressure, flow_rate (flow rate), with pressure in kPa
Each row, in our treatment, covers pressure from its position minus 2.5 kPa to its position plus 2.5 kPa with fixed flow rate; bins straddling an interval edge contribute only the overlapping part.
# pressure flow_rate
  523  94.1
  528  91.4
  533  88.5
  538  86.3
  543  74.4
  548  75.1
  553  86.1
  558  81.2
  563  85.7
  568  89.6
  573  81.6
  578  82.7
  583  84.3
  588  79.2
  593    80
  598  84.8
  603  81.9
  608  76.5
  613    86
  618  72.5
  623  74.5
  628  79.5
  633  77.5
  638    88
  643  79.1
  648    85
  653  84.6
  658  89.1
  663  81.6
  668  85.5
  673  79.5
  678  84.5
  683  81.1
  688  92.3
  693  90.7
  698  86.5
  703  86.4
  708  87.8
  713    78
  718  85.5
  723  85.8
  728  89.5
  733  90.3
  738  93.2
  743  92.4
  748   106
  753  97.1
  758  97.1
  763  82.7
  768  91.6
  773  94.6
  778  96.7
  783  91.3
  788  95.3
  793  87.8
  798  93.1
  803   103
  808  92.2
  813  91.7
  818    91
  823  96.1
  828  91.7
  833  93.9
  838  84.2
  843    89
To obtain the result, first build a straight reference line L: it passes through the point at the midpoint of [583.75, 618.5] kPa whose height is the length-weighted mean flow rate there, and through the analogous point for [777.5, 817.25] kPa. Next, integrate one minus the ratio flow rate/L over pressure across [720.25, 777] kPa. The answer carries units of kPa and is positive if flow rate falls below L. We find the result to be -1.5 kPa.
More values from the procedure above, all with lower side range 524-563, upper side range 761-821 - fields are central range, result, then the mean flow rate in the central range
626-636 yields 0.93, 78.9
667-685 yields 1.25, 82.5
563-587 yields 0.18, 84.3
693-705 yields 0.28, 87.3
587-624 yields 2.76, 79.6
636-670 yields 1.21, 84.6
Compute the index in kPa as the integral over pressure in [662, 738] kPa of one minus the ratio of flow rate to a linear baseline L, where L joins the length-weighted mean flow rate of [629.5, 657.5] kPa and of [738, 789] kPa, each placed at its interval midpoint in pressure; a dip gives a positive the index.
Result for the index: 2.1 kPa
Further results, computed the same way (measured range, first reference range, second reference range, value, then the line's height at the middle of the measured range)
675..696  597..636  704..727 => -1.0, 83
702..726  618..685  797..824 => 0.6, 86.9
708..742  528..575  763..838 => 1.0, 90.1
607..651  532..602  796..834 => 2.8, 85.5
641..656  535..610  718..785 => 0.6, 86.6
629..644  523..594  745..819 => 1.0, 87.4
